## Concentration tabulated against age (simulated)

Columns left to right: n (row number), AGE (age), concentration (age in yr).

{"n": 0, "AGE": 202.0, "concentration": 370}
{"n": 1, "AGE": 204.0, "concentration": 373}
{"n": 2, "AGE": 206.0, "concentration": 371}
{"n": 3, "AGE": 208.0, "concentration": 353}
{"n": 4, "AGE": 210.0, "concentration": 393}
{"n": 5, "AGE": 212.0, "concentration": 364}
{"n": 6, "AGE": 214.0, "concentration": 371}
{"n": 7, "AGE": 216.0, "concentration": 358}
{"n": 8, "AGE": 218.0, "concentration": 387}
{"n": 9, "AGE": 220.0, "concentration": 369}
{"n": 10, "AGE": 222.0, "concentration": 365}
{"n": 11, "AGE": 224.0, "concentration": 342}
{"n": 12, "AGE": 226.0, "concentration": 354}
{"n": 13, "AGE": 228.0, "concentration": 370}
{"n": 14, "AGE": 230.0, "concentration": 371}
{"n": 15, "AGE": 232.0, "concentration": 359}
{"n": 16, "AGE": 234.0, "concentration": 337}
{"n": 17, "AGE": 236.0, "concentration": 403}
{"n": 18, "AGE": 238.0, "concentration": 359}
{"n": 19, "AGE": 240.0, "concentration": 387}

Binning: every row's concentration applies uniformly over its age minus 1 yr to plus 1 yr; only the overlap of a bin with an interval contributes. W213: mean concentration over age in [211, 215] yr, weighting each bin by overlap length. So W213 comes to 368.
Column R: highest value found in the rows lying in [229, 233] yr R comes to 371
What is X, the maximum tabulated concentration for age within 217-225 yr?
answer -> 387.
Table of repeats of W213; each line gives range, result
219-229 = 360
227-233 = 367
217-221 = 378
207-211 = 373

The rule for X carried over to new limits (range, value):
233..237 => 403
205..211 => 393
